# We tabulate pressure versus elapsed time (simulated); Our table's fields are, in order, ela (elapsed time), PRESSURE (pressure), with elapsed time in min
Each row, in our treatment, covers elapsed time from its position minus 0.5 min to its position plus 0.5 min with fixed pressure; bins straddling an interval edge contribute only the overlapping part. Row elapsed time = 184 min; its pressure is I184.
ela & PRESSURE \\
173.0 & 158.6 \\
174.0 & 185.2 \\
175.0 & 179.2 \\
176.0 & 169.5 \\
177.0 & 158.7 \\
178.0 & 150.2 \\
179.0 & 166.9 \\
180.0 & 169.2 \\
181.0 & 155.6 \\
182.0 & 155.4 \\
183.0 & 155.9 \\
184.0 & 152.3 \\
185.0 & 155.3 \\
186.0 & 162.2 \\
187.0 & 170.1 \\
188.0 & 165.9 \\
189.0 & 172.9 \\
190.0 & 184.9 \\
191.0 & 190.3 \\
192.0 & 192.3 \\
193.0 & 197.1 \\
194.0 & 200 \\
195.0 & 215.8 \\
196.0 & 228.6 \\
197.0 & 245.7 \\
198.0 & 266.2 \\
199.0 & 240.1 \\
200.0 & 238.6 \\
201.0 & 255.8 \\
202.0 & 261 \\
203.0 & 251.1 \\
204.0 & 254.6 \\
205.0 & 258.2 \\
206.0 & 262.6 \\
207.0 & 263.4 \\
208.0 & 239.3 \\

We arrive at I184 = 152.3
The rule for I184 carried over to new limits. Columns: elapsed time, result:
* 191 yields 190.3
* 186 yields 162.2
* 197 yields 245.7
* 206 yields 262.6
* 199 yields 240.1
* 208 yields 239.3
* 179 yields 166.9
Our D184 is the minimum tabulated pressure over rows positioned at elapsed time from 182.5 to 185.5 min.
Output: 152.3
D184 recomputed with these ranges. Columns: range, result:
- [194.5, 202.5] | 215.8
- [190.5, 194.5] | 190.3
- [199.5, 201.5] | 238.6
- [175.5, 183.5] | 150.2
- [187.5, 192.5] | 165.9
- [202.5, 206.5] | 251.1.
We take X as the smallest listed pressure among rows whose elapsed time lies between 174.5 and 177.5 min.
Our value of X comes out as 158.7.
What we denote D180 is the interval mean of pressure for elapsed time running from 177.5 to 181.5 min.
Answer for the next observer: 160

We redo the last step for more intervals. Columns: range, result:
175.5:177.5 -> 164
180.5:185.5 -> 155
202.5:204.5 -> 253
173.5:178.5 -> 169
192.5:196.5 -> 210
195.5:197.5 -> 237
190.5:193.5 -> 193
